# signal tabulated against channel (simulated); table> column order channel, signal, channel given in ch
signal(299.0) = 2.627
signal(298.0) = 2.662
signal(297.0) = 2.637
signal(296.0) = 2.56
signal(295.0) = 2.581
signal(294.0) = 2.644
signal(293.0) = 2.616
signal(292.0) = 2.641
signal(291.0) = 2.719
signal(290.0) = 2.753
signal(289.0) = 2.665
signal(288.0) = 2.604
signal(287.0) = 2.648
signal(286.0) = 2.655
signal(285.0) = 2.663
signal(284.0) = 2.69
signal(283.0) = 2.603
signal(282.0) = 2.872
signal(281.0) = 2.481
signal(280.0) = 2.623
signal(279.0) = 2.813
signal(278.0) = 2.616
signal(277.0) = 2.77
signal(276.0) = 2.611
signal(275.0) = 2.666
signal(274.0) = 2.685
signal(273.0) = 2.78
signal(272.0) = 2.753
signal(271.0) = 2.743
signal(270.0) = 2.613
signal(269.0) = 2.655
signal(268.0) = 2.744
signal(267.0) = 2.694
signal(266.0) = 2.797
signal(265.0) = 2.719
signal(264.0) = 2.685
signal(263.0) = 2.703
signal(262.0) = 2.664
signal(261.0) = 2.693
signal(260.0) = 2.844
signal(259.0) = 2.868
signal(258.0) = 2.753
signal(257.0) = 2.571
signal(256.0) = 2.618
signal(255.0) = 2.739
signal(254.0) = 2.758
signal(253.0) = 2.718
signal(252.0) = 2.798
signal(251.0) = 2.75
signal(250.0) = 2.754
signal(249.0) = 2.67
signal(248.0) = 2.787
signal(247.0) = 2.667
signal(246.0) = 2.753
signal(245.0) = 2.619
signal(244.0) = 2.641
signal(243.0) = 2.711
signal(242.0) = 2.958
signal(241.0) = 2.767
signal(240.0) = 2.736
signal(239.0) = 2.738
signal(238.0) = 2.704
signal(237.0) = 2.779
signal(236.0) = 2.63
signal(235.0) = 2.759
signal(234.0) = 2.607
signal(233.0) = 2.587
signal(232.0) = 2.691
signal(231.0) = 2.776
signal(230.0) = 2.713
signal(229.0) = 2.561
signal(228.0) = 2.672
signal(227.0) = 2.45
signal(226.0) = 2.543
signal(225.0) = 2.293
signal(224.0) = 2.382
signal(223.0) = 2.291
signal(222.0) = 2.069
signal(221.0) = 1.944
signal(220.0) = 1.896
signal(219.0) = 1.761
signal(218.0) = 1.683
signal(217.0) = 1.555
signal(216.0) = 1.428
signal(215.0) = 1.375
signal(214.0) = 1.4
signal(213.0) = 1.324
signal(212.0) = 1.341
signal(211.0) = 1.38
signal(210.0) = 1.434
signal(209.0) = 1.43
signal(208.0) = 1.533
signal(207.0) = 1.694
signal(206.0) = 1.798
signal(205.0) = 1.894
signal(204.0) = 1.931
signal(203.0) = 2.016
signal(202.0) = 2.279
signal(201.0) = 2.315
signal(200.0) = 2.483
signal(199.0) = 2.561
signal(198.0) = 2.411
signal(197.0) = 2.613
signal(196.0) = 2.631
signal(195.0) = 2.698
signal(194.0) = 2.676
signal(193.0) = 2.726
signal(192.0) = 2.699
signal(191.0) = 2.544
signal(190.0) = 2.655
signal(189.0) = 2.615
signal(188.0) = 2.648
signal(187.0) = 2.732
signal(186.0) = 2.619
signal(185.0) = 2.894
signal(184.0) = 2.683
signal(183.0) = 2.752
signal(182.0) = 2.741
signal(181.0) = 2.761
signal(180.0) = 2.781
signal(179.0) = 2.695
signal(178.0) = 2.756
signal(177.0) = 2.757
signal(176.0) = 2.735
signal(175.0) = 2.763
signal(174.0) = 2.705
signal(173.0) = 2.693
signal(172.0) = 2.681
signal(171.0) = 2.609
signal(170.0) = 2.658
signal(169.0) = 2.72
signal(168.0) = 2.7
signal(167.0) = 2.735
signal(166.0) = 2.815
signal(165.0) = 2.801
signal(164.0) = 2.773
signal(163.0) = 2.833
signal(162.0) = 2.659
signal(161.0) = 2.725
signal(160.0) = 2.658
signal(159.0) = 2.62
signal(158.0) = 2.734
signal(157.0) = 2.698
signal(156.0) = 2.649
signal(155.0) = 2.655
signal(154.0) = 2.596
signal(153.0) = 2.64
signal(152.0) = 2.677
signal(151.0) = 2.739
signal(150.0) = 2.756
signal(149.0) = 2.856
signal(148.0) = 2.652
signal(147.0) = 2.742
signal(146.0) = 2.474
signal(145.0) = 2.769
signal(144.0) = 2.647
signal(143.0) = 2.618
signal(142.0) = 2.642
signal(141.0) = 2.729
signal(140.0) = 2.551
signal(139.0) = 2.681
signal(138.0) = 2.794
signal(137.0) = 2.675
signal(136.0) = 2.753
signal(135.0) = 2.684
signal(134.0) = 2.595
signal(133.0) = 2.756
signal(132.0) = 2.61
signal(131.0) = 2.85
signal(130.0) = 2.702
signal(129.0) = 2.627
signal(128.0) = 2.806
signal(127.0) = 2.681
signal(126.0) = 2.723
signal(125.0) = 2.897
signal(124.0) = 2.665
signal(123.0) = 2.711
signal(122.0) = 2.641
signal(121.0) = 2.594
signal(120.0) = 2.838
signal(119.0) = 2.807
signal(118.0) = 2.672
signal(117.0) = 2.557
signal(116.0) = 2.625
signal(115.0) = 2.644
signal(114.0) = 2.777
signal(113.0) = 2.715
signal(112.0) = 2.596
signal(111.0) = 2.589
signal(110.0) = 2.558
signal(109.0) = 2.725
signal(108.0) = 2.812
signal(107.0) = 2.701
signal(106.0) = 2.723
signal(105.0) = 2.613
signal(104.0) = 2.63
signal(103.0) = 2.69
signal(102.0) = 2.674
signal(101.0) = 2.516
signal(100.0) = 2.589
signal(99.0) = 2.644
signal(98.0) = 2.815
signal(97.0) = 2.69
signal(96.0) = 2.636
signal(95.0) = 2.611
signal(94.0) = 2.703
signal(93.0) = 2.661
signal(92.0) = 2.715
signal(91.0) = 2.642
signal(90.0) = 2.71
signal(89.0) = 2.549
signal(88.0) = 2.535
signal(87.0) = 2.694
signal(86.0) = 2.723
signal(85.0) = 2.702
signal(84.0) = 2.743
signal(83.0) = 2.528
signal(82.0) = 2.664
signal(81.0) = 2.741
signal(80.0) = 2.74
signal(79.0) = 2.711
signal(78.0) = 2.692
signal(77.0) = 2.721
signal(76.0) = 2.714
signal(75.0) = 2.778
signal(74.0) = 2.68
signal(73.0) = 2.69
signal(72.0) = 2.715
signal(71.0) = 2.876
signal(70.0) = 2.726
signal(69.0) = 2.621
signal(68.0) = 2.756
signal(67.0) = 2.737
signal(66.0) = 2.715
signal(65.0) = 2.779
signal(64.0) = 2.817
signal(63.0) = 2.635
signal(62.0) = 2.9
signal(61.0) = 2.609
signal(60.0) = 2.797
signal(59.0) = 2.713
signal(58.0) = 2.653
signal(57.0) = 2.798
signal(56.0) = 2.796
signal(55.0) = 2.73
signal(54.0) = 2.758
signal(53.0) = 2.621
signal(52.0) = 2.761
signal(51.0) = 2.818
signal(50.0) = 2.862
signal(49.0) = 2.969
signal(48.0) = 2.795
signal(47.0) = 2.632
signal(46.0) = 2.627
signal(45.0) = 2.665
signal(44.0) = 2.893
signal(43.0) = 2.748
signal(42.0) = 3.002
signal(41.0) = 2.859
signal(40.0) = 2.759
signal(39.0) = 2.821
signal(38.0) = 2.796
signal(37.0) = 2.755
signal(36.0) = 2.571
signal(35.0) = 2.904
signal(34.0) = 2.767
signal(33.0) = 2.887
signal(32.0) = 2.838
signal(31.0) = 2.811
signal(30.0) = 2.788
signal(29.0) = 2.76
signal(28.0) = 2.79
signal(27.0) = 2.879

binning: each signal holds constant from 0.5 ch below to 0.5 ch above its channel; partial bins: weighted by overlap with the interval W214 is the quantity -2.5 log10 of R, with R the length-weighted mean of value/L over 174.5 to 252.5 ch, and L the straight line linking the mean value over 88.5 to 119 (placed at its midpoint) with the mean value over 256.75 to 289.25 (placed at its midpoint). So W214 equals 0.12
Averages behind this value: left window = 2.66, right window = 2.7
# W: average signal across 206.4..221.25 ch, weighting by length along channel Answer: 1.54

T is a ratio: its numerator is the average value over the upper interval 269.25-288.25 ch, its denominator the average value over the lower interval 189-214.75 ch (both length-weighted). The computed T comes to 1.3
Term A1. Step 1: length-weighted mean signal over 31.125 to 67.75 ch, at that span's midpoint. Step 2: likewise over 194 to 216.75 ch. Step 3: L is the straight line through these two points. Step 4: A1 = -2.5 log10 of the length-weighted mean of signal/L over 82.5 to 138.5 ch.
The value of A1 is -0.10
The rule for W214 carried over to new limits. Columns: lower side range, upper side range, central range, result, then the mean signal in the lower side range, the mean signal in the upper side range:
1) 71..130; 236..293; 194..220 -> 0.384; 2.68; 2.71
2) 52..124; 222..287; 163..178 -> -0.018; 2.69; 2.68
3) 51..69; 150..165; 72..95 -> 0.018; 2.74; 2.7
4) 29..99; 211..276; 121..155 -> -0.023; 2.74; 2.49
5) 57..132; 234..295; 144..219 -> 0.112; 2.7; 2.7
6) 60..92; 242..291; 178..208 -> 0.090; 2.71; 2.7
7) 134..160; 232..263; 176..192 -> -0.006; 2.68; 2.72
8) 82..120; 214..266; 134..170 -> -0.035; 2.66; 2.52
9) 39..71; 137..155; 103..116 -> 0.016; 2.76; 2.68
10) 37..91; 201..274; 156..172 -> -0.072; 2.74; 2.39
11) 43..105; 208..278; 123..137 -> -0.038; 2.71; 2.45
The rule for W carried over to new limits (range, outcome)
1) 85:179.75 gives 2.69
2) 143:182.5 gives 2.71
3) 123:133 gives 2.73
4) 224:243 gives 2.66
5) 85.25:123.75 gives 2.67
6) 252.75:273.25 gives 2.72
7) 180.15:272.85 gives 2.45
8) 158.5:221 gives 2.36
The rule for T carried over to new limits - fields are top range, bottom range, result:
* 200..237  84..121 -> 0.77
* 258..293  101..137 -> 1.00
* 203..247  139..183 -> 0.81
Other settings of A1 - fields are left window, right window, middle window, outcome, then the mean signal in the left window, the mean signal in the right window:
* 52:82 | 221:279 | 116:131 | 0.000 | 2.73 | 2.67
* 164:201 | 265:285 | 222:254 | 0.015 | 2.68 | 2.69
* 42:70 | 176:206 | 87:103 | 0.020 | 2.75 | 2.56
